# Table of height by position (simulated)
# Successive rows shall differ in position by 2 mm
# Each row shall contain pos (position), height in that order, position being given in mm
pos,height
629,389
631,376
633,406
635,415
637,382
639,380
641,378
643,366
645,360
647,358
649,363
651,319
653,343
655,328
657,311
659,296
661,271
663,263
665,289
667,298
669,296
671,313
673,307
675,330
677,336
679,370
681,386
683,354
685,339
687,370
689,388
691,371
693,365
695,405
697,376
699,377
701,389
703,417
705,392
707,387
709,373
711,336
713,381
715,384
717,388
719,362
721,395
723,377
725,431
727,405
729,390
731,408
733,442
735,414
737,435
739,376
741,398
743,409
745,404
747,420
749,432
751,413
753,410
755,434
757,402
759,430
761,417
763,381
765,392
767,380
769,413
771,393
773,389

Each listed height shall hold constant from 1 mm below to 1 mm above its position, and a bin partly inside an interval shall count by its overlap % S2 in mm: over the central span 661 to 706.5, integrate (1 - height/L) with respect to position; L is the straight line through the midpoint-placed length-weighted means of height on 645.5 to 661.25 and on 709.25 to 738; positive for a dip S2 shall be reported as 1.0 mm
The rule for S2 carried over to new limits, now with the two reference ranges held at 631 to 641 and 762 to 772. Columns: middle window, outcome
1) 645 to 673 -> 5.6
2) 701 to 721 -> 0.5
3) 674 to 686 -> 1.2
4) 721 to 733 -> -0.4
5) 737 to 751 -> -0.6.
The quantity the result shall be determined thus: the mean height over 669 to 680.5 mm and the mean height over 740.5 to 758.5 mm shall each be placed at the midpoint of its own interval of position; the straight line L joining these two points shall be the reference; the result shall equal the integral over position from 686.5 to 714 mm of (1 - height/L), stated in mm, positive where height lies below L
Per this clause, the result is -1.7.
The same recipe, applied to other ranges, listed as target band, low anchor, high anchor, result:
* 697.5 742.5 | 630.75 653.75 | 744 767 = 0.55 mm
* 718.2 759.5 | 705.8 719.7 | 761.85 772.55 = -2.86 mm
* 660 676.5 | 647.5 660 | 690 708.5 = 2.37 mm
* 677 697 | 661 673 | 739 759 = -3.09 mm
